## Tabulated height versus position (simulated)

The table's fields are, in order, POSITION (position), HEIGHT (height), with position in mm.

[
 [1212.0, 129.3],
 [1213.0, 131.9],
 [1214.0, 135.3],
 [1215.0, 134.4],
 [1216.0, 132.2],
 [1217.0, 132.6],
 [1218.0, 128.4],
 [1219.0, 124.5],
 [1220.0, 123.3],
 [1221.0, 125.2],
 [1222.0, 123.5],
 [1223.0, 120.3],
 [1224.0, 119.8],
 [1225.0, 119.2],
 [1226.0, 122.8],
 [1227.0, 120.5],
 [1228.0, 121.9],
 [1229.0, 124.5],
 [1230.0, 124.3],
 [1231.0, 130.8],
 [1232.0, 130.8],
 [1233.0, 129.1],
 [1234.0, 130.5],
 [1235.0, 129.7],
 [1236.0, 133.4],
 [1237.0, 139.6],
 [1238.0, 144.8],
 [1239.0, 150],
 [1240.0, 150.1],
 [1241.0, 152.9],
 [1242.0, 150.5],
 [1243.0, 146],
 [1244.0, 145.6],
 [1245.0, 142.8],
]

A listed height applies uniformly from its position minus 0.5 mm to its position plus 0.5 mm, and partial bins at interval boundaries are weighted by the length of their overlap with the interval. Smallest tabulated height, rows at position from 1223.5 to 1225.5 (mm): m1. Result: 119.2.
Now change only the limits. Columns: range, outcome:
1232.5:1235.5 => 129.1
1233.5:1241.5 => 129.7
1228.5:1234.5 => 124.3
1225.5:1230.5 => 120.5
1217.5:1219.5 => 124.5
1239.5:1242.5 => 150.1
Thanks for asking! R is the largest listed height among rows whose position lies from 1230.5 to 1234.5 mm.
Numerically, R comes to 130.8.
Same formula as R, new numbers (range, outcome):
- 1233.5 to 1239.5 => 150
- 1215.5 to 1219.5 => 132.6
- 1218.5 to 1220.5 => 124.5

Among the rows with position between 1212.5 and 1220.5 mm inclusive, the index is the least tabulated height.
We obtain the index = 123.3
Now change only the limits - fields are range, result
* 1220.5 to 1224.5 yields 119.8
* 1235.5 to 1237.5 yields 133.4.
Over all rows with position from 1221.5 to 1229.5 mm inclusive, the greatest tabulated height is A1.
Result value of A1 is 124.5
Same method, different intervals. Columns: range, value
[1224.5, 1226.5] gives 122.8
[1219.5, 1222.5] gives 125.2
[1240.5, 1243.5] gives 152.9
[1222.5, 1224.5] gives 120.3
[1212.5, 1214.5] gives 135.3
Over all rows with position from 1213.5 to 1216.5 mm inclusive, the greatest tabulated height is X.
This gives 135.3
